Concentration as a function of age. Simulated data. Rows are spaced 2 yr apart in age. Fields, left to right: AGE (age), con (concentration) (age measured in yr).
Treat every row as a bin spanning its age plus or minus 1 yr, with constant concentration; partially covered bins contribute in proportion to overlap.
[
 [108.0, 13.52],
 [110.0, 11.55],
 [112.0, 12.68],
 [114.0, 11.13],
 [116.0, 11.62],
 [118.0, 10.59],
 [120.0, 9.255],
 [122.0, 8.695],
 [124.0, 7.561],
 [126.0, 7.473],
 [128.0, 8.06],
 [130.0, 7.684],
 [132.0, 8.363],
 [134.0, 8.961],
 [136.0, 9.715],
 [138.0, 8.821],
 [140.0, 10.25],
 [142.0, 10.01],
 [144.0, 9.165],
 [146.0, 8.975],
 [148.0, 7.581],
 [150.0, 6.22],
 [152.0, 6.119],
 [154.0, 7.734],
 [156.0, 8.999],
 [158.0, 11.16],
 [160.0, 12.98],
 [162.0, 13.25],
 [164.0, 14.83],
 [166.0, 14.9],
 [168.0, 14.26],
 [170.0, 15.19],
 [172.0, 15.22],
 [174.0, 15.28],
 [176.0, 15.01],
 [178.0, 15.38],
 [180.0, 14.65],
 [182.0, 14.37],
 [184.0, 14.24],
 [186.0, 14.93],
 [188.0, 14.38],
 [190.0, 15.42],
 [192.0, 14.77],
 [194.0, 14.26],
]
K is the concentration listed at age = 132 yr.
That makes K 8.363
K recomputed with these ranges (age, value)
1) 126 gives 7.473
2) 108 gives 13.52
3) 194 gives 14.26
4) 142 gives 10.01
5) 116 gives 11.62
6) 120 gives 9.255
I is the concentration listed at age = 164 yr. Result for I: 14.83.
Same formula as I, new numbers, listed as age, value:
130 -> 7.684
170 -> 15.19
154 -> 7.734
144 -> 9.165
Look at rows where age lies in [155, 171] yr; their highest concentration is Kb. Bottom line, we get 15.19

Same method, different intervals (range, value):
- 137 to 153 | 10.25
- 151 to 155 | 7.734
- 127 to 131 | 8.06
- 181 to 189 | 14.93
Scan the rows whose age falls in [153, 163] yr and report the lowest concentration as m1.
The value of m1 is 7.734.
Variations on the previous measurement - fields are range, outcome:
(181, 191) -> 14.24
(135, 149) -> 7.581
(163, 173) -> 14.26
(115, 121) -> 9.255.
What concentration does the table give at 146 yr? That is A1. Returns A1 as 8.975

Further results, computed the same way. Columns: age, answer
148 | 7.581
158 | 11.16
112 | 12.68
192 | 14.77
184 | 14.24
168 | 14.26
